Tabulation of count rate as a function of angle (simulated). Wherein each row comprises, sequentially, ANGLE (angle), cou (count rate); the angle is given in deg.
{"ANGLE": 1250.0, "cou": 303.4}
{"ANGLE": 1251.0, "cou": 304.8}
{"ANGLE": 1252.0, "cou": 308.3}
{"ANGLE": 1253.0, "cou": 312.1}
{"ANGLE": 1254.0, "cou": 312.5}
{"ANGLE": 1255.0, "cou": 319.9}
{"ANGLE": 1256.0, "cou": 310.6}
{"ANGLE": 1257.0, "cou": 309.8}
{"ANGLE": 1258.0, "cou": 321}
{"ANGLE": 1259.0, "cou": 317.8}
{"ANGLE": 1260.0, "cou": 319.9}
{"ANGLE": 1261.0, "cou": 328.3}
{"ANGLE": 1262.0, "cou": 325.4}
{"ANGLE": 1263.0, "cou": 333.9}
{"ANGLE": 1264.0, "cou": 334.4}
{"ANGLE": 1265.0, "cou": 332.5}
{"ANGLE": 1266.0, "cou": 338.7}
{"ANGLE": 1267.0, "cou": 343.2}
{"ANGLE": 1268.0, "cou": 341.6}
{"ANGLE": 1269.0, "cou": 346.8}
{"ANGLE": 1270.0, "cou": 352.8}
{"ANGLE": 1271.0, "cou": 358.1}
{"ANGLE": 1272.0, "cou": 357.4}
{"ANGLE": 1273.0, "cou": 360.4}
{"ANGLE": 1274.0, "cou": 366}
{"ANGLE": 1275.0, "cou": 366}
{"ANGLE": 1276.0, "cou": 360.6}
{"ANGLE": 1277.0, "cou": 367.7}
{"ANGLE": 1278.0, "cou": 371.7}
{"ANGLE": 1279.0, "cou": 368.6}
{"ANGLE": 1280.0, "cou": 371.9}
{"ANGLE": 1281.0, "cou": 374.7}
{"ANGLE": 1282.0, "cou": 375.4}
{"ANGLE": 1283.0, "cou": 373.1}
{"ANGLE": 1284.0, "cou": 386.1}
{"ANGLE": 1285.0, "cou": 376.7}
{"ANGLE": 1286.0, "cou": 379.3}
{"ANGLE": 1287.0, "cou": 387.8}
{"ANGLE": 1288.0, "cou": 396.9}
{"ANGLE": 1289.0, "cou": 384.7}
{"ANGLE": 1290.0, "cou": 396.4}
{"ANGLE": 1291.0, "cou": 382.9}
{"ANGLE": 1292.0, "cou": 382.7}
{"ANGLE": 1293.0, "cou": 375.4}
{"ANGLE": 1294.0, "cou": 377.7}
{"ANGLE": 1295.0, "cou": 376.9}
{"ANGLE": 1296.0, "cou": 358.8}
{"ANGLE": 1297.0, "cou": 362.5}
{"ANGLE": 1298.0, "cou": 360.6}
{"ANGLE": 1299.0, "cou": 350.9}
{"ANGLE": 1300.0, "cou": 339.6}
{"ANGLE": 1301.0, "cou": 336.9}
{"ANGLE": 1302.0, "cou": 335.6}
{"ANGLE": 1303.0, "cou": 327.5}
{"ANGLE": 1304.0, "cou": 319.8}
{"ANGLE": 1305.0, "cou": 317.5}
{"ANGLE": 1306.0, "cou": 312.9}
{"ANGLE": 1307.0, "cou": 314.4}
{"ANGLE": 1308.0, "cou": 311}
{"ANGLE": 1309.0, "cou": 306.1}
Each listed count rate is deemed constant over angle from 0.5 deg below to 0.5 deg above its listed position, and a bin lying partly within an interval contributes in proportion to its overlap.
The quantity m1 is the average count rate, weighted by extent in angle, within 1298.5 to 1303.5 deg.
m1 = 338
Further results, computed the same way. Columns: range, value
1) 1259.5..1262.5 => 325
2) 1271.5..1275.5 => 362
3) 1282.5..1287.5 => 381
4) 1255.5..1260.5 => 316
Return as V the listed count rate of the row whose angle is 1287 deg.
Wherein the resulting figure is 387.8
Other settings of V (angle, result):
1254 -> 312.5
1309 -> 306.1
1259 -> 317.8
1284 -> 386.1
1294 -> 377.7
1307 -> 314.4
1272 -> 357.4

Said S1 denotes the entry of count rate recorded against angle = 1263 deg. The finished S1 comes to 333.9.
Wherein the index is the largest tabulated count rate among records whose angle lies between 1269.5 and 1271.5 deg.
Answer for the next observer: 358.1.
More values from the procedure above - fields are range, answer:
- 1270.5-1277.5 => 367.7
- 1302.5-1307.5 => 327.5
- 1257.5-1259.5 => 321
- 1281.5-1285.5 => 386.1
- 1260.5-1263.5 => 333.9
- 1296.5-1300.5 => 362.5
